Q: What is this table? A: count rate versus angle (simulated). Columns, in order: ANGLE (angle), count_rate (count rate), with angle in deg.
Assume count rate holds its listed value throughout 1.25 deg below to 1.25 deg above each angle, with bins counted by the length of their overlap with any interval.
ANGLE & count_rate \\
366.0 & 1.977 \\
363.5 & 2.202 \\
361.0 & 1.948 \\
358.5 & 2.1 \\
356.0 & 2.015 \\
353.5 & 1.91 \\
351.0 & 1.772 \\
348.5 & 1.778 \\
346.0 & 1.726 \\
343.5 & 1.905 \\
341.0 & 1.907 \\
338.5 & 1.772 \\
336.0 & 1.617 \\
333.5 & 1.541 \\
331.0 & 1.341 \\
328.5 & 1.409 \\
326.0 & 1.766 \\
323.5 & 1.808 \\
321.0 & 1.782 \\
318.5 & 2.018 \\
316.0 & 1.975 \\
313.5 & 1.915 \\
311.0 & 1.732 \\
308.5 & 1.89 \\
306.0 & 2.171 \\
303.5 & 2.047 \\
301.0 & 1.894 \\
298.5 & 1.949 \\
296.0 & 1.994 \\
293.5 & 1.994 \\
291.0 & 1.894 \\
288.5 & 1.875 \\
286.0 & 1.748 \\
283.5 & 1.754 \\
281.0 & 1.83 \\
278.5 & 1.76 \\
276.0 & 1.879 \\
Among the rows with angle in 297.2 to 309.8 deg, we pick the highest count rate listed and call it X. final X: 2.171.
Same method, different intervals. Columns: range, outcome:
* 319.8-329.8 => 1.808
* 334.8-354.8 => 1.91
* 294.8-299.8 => 1.994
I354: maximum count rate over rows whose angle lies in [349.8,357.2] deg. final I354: 2.015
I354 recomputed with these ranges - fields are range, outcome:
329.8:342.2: 1.907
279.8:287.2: 1.83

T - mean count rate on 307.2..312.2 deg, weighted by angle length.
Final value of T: 1.82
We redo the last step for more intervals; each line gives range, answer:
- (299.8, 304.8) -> 1.97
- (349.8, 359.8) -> 1.95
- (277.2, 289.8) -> 1.79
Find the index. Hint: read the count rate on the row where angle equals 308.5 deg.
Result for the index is 1.89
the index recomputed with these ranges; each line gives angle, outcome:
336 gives 1.617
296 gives 1.994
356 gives 2.015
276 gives 1.879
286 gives 1.748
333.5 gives 1.541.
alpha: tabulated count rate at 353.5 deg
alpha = 1.91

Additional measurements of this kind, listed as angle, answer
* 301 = 1.894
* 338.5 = 1.772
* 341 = 1.907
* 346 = 1.726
